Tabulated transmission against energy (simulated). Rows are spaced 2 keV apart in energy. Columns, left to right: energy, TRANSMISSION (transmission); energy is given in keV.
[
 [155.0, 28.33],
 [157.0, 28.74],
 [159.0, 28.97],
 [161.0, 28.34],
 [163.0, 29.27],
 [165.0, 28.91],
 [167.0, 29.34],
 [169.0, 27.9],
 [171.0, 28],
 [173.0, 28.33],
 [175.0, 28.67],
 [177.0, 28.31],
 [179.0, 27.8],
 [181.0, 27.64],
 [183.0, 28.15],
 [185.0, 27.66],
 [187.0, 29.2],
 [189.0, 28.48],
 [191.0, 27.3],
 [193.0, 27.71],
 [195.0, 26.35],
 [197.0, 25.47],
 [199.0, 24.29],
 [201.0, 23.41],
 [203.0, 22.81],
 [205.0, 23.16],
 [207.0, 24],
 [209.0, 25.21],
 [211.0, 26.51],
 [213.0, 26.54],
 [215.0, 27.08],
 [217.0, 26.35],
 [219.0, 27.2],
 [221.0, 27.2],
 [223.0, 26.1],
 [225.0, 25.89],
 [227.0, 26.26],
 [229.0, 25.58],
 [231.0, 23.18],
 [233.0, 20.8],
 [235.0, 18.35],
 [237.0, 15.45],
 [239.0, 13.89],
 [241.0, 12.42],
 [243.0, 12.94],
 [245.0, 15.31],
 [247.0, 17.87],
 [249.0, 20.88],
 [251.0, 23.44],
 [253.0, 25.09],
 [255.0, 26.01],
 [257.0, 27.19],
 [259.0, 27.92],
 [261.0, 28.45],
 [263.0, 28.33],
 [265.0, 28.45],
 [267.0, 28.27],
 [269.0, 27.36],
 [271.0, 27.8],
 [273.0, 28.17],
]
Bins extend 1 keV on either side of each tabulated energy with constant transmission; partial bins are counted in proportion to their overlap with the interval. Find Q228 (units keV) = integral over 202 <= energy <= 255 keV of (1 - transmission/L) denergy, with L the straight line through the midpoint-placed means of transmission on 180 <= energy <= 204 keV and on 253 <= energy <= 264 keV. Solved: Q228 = 9.05 keV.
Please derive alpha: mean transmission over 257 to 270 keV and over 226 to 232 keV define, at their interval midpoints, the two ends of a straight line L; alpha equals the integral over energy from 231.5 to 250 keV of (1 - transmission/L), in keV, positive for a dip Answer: 6.7 keV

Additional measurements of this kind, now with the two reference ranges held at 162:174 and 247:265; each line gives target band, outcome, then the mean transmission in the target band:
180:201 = 0.6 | 27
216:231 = 0.3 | 26.2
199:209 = 1.4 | 23.6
